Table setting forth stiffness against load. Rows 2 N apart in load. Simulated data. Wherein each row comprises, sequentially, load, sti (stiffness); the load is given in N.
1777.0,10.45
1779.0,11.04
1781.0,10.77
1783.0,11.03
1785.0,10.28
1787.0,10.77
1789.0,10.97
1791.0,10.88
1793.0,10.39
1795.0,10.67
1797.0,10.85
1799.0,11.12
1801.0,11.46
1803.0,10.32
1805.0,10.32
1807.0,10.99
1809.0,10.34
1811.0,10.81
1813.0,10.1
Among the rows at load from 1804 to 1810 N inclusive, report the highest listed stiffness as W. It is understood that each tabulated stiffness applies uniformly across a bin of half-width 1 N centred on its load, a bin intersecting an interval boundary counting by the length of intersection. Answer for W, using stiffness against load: 10.99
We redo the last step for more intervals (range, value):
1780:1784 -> 11.03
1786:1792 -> 10.97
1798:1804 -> 11.46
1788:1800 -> 11.12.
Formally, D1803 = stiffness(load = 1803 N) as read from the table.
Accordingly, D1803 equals 10.32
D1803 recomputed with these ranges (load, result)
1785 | 10.28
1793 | 10.39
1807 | 10.99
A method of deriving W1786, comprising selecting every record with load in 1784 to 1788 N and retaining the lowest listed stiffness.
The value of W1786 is 10.28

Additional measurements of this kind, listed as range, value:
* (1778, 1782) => 10.77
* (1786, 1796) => 10.39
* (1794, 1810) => 10.32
